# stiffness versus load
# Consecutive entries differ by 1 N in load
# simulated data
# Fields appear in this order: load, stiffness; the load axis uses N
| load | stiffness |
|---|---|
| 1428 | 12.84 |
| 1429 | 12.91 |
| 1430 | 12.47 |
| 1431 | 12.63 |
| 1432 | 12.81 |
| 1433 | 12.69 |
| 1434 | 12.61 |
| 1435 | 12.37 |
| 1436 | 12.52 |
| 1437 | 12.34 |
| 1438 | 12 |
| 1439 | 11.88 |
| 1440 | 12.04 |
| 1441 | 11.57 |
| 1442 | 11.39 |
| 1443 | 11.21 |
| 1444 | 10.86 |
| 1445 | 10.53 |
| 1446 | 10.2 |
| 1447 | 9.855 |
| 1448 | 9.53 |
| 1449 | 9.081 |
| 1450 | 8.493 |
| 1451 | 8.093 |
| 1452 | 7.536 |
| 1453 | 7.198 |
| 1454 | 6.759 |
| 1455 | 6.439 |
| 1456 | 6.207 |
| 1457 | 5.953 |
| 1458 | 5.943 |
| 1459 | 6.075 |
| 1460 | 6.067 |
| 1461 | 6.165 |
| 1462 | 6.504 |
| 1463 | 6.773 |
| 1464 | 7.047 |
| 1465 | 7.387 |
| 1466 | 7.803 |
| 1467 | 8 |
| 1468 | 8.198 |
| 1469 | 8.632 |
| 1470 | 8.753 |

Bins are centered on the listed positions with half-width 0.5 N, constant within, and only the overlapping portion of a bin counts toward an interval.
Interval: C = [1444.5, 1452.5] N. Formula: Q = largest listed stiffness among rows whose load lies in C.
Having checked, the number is 10.53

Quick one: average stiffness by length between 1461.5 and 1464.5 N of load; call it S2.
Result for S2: 6.77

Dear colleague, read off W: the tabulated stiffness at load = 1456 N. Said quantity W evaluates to 6.207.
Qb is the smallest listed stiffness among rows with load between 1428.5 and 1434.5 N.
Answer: 12.47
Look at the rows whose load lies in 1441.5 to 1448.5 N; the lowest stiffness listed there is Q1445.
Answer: 9.53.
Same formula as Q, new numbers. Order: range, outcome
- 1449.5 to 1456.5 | 8.493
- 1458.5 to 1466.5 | 7.803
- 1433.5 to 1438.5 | 12.61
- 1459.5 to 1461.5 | 6.165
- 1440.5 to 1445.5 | 11.57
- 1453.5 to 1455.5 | 6.759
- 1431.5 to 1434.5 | 12.81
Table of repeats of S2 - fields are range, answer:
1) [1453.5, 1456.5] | 6.47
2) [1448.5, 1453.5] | 8.08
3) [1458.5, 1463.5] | 6.32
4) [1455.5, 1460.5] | 6.05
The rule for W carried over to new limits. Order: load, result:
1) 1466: 7.803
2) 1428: 12.84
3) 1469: 8.632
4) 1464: 7.047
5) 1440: 12.04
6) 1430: 12.47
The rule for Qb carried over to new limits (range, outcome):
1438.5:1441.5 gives 11.57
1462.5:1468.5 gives 6.773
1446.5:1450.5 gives 8.493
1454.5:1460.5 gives 5.943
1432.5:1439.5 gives 11.88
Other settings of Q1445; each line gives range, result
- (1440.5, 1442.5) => 11.39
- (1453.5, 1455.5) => 6.439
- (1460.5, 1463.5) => 6.165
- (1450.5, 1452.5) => 7.536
